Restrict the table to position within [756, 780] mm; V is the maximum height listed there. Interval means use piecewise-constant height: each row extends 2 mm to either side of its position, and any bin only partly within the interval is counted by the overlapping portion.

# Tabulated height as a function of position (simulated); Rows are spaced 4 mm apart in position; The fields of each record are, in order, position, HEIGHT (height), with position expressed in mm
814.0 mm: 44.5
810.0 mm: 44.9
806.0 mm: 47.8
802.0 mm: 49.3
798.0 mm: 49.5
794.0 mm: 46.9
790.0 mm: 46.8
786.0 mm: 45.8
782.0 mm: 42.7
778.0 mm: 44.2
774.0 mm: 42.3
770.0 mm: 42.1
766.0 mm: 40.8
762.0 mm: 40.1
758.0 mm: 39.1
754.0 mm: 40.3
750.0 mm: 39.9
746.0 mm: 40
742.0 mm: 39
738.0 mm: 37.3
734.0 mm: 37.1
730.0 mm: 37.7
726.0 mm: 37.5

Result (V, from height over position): 44.2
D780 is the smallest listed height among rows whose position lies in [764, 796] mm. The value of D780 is 40.8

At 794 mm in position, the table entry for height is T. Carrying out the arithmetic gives 46.9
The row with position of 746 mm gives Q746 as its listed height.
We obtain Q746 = 40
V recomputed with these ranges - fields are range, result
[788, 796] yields 46.9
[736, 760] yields 40.3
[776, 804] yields 49.5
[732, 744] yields 39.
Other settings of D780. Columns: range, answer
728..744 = 37.1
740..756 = 39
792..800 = 46.9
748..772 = 39.1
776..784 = 42.7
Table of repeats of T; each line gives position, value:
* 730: 37.7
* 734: 37.1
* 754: 40.3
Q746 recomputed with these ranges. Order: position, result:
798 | 49.5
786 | 45.8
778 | 44.2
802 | 49.3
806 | 47.8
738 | 37.3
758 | 39.1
